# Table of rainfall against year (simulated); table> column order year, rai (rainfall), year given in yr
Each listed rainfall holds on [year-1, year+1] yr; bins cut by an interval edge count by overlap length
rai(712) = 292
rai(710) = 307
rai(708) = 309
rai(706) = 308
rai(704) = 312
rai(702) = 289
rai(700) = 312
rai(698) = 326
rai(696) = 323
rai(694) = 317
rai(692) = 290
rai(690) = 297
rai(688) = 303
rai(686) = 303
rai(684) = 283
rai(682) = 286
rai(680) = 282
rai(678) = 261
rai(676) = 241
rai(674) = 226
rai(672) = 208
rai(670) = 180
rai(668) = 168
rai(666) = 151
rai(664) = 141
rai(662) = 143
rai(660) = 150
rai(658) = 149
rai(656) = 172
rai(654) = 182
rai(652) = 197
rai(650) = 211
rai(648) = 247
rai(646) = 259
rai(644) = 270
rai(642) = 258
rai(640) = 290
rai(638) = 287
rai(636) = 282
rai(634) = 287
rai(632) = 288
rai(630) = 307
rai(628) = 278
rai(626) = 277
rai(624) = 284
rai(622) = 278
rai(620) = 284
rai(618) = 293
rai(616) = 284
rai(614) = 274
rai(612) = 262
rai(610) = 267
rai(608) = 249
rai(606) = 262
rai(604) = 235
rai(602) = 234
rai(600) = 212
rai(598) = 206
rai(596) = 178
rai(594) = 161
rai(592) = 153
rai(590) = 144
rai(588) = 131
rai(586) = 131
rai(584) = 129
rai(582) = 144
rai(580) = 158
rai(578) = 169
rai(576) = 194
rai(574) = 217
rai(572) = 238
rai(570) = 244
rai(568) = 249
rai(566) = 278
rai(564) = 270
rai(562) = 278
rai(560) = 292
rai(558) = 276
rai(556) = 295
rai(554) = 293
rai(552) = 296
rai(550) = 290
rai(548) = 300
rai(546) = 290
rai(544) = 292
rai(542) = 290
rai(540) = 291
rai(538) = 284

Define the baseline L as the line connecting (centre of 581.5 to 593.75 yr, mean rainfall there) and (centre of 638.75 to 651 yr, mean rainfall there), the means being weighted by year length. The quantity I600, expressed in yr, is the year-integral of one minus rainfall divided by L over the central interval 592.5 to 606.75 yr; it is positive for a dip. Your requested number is -3.8 yr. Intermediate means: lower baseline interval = 140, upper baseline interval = 256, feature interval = 210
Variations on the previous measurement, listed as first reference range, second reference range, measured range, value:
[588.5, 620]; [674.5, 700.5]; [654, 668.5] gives 6.2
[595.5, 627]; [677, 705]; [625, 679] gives 9.8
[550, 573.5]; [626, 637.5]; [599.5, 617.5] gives 1.7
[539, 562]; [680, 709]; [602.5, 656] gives 6.2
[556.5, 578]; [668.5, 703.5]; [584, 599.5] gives 6.0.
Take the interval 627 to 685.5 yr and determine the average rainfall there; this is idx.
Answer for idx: 231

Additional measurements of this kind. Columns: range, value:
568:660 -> 227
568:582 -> 202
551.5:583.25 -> 241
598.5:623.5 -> 261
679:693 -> 292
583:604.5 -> 173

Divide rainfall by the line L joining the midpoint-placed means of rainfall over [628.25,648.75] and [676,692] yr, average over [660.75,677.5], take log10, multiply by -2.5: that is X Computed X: 0.47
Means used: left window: 278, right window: 285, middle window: 184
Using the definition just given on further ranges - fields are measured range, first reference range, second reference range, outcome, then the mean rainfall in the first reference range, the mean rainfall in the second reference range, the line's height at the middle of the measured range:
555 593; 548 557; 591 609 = 0.232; 294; 210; 256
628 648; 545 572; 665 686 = -0.131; 279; 232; 247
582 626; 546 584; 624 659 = 0.129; 247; 250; 249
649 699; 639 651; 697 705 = 0.231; 256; 310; 284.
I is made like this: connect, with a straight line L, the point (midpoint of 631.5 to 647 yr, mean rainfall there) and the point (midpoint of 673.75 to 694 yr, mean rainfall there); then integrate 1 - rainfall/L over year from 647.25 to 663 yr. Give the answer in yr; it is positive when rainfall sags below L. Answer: 5.55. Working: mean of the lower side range 277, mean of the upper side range 281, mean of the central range 180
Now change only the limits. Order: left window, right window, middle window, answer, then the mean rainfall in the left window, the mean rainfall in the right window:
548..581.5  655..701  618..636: -3.0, 252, 240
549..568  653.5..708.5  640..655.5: 1.4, 283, 247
